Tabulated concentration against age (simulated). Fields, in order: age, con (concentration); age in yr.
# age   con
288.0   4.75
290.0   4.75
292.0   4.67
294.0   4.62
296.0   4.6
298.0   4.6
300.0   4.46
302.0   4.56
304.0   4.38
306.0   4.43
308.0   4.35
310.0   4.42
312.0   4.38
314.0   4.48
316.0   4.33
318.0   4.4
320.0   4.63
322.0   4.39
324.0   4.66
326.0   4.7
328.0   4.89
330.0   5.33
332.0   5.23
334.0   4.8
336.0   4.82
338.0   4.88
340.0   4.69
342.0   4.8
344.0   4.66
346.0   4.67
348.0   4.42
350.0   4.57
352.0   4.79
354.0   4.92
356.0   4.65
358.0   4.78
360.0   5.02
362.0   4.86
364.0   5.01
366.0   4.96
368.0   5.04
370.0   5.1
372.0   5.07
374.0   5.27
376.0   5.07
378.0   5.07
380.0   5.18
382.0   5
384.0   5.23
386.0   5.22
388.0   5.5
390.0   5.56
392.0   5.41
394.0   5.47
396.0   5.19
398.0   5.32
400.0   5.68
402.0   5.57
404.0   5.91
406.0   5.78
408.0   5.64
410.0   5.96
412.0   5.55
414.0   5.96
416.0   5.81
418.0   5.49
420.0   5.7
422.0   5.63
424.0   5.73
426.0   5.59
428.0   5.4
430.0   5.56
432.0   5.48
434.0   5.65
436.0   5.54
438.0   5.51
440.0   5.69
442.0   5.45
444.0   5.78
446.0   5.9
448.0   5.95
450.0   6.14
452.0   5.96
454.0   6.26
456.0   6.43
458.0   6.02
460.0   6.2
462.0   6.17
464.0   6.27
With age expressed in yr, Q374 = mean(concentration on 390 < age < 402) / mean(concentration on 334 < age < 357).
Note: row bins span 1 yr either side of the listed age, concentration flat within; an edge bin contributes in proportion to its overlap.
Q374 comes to 1.15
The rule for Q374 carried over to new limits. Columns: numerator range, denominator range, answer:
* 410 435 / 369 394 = 1.08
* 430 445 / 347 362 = 1.18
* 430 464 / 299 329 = 1.31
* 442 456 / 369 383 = 1.17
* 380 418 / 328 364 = 1.15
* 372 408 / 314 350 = 1.14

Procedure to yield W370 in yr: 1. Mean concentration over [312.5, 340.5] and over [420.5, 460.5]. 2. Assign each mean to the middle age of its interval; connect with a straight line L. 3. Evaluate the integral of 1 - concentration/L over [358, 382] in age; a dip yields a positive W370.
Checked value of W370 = 0.4 yr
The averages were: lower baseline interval 4.73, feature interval 5.05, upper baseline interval 5.79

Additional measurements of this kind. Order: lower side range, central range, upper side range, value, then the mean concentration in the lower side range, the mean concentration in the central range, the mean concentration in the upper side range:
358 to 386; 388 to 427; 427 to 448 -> -1.93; 5.06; 5.63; 5.61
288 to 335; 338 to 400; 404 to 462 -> 1.76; 4.61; 5.03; 5.79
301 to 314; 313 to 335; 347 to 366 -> -0.79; 4.42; 4.71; 4.79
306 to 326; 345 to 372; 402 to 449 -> 0.53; 4.46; 4.84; 5.68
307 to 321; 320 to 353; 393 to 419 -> -0.32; 4.43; 4.76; 5.64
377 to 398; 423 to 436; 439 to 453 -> 0.27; 5.28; 5.57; 5.84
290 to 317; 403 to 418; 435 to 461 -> -0.65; 4.49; 5.78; 5.91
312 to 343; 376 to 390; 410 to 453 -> 0.07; 4.72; 5.22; 5.7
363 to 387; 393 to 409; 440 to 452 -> -0.59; 5.1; 5.57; 5.84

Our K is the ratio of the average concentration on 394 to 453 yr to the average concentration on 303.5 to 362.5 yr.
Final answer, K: 1.2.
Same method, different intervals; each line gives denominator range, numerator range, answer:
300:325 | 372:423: 1.23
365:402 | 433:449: 1.08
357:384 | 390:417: 1.12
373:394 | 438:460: 1.13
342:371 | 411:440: 1.17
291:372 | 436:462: 1.26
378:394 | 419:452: 1.07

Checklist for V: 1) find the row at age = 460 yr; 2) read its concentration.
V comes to 6.2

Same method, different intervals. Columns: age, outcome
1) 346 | 4.67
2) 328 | 4.89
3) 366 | 4.96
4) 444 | 5.78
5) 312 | 4.38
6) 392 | 5.41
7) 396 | 5.19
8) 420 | 5.7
